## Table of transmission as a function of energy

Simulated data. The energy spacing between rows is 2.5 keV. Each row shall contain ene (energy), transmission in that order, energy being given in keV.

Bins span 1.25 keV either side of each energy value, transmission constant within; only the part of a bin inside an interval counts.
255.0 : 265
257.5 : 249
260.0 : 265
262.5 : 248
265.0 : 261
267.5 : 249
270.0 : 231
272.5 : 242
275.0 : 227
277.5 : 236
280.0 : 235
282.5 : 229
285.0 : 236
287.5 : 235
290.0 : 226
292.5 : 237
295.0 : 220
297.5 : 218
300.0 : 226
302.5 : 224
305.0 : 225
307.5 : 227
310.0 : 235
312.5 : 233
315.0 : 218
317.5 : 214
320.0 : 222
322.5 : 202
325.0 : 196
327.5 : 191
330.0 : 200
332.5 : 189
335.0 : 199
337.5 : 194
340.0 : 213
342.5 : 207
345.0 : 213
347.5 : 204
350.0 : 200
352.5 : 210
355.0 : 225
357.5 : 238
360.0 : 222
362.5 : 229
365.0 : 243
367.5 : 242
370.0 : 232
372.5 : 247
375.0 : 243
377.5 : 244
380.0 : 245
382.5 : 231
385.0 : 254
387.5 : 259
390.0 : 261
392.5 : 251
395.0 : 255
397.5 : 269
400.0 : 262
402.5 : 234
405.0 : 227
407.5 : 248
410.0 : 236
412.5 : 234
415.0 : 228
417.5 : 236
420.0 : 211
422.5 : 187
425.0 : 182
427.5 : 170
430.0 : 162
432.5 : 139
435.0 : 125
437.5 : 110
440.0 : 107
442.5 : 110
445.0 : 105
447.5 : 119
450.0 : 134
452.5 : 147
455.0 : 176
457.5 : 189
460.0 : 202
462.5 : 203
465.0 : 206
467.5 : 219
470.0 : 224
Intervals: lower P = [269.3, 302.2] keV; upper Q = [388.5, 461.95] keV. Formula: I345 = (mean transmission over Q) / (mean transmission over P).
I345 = 0.8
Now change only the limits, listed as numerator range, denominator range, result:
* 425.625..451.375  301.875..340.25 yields 0.61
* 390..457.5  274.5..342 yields 0.86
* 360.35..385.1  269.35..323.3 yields 1.05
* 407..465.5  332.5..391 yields 0.76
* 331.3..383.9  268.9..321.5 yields 0.97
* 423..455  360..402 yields 0.56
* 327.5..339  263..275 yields 0.80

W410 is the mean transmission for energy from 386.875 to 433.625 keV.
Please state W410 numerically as 223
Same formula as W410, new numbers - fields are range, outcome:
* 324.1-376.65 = 216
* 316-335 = 202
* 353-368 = 232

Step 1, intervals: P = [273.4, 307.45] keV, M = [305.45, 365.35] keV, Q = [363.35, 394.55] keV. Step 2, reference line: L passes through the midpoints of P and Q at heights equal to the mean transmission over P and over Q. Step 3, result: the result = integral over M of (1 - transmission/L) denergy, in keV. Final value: 6.1 keV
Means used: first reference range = 229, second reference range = 246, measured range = 213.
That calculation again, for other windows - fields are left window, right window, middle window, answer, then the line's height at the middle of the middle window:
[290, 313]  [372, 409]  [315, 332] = 2.0 keV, 232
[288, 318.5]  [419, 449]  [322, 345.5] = 0.7 keV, 206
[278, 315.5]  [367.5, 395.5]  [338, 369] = 2.7 keV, 241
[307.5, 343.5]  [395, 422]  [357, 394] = -2.7 keV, 226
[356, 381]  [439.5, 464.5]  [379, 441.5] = -4.7 keV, 195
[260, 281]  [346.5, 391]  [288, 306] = 1.1 keV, 241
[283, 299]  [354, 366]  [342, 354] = 1.2 keV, 231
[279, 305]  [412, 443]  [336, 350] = 0.0 keV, 206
